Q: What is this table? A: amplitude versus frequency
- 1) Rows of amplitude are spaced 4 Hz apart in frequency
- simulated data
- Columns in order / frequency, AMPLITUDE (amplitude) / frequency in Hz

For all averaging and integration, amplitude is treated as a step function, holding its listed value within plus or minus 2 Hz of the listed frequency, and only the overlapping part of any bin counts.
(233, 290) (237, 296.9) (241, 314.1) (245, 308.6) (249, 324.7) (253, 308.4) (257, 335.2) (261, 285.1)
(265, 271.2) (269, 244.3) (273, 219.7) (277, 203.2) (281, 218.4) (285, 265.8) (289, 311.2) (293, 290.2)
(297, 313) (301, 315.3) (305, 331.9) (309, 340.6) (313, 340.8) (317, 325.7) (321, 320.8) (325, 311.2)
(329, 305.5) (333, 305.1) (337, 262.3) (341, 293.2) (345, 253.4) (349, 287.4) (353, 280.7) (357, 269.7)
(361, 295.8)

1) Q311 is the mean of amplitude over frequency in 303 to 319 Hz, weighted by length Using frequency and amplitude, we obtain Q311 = 335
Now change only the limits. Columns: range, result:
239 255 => 314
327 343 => 292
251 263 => 310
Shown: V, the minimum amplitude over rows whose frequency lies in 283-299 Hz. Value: 265.8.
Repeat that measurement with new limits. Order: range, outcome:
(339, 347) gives 253.4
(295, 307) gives 313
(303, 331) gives 305.5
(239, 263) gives 285.1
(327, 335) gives 305.1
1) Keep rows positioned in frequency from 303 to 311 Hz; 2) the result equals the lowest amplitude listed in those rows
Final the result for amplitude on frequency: 331.9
